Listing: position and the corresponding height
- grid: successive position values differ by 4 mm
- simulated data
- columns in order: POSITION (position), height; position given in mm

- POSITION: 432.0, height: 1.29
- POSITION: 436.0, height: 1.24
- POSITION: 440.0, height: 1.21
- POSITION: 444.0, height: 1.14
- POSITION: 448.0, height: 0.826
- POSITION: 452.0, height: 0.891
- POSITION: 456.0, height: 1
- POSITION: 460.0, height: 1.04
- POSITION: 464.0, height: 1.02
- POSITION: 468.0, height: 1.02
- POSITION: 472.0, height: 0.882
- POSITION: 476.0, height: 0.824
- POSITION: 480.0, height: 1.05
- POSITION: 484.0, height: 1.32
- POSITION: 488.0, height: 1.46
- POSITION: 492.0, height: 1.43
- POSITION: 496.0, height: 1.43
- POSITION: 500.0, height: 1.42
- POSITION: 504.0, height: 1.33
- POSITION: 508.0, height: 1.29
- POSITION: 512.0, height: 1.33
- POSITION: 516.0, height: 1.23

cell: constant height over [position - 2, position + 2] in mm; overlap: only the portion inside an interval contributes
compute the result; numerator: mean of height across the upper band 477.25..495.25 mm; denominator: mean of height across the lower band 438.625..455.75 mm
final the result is 1.29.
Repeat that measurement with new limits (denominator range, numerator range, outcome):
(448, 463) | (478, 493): 1.36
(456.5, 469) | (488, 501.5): 1.40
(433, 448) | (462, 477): 0.82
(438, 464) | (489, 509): 1.36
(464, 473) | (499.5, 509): 1.38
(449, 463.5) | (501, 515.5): 1.35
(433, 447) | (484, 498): 1.21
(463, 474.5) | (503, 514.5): 1.36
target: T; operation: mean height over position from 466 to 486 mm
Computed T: 1.02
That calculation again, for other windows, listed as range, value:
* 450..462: 0.977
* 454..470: 1.02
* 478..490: 1.28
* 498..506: 1.38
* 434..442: 1.23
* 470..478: 0.853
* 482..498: 1.41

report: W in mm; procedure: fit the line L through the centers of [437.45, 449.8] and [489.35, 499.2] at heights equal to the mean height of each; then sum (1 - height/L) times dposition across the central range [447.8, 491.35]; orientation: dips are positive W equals 7.2 mm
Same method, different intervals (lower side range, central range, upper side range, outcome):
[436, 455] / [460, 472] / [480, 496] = 1.9 mm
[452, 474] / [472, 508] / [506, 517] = -3.2 mm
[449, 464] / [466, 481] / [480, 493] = 3.1 mm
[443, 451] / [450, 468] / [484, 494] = 1.6 mm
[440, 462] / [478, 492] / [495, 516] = -0.9 mm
